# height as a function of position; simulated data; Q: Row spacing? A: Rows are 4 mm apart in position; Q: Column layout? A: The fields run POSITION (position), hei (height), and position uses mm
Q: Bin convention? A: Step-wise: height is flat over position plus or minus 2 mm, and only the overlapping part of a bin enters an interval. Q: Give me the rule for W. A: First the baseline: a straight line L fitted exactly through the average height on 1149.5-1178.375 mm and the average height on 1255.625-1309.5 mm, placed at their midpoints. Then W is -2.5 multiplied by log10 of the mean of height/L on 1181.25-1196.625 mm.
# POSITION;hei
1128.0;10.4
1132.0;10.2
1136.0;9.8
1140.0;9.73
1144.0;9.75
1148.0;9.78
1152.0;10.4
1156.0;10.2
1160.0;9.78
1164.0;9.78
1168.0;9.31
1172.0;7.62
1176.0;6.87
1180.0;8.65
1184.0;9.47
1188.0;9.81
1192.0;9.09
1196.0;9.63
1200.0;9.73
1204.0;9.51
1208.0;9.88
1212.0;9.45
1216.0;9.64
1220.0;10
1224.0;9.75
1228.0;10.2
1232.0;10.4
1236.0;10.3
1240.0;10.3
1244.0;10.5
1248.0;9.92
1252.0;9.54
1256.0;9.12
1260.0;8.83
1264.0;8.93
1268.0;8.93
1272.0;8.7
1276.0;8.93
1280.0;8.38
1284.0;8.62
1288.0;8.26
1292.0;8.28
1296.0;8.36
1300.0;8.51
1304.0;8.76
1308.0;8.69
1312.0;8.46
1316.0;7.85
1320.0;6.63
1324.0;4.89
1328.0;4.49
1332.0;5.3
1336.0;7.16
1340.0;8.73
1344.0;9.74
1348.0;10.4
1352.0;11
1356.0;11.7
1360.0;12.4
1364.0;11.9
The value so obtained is -0.05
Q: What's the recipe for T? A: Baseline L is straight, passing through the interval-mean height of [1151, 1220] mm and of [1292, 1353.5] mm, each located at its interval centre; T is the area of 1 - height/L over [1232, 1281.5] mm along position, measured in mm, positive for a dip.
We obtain -4.6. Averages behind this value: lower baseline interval 9.35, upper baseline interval 7.92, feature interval 9.42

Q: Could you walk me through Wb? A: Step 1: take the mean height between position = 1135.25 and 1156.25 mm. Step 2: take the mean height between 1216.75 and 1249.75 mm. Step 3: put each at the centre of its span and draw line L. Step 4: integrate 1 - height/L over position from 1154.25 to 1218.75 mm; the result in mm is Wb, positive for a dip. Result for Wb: 4.8 mm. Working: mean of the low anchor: 9.93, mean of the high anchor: 10.2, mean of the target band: 9.28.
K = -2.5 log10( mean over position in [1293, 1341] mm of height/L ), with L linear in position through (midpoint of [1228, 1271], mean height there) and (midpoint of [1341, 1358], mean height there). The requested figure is 0.37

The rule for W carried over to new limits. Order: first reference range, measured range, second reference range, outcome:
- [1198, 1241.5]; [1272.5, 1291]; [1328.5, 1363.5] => 0.14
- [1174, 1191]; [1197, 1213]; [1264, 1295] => -0.11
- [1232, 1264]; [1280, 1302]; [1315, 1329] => -0.12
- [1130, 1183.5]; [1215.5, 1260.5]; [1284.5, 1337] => -0.19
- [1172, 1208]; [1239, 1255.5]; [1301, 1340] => -0.21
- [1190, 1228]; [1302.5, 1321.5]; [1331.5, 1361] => 0.19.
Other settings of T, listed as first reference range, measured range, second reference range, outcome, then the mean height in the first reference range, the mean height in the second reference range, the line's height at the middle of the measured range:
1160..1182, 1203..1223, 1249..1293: -2.39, 8.57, 8.81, 8.67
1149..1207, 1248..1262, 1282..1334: -1.80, 9.29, 7.47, 8.21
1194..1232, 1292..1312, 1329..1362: 2.08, 9.79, 9.4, 9.53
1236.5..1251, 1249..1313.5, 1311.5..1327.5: -3.00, 10.2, 6.59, 8.41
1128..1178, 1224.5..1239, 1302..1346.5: -2.96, 9.47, 7.37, 8.51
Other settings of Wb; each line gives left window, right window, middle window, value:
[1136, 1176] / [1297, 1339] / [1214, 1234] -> -3.55 mm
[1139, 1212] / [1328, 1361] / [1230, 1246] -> -1.85 mm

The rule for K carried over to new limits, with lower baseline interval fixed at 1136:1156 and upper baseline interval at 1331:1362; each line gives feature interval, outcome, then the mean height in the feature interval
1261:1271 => 0.10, 8.9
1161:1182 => 0.16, 8.51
